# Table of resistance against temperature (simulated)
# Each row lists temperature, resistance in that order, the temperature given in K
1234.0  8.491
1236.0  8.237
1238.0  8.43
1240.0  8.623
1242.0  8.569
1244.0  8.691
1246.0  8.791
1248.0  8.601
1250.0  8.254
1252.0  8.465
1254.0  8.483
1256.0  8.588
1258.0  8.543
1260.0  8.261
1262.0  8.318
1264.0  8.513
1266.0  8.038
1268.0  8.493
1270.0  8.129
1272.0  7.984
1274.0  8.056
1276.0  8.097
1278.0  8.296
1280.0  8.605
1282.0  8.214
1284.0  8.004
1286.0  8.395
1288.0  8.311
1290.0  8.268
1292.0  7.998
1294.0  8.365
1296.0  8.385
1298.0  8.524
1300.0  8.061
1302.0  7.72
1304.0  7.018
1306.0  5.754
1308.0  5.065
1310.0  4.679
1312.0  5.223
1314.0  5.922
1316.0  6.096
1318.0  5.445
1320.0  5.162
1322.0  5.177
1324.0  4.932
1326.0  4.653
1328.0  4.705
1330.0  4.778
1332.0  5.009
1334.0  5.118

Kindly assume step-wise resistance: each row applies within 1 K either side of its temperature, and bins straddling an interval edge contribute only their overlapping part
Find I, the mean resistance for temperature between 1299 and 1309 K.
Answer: 6.72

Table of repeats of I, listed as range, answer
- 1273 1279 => 8.15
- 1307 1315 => 5.22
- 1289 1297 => 8.25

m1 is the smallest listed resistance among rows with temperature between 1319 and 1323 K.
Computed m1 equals 5.162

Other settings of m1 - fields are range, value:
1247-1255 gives 8.254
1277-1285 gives 8.004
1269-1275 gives 7.984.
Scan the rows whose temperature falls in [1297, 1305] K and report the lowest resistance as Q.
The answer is 7.018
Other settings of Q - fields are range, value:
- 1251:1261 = 8.261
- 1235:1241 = 8.237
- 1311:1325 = 4.932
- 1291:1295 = 7.998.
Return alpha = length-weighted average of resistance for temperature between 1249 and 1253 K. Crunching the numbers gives 8.36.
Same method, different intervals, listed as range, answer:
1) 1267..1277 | 8.15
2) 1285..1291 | 8.32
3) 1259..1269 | 8.32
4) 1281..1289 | 8.23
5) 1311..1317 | 5.75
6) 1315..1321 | 5.57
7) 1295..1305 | 7.94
